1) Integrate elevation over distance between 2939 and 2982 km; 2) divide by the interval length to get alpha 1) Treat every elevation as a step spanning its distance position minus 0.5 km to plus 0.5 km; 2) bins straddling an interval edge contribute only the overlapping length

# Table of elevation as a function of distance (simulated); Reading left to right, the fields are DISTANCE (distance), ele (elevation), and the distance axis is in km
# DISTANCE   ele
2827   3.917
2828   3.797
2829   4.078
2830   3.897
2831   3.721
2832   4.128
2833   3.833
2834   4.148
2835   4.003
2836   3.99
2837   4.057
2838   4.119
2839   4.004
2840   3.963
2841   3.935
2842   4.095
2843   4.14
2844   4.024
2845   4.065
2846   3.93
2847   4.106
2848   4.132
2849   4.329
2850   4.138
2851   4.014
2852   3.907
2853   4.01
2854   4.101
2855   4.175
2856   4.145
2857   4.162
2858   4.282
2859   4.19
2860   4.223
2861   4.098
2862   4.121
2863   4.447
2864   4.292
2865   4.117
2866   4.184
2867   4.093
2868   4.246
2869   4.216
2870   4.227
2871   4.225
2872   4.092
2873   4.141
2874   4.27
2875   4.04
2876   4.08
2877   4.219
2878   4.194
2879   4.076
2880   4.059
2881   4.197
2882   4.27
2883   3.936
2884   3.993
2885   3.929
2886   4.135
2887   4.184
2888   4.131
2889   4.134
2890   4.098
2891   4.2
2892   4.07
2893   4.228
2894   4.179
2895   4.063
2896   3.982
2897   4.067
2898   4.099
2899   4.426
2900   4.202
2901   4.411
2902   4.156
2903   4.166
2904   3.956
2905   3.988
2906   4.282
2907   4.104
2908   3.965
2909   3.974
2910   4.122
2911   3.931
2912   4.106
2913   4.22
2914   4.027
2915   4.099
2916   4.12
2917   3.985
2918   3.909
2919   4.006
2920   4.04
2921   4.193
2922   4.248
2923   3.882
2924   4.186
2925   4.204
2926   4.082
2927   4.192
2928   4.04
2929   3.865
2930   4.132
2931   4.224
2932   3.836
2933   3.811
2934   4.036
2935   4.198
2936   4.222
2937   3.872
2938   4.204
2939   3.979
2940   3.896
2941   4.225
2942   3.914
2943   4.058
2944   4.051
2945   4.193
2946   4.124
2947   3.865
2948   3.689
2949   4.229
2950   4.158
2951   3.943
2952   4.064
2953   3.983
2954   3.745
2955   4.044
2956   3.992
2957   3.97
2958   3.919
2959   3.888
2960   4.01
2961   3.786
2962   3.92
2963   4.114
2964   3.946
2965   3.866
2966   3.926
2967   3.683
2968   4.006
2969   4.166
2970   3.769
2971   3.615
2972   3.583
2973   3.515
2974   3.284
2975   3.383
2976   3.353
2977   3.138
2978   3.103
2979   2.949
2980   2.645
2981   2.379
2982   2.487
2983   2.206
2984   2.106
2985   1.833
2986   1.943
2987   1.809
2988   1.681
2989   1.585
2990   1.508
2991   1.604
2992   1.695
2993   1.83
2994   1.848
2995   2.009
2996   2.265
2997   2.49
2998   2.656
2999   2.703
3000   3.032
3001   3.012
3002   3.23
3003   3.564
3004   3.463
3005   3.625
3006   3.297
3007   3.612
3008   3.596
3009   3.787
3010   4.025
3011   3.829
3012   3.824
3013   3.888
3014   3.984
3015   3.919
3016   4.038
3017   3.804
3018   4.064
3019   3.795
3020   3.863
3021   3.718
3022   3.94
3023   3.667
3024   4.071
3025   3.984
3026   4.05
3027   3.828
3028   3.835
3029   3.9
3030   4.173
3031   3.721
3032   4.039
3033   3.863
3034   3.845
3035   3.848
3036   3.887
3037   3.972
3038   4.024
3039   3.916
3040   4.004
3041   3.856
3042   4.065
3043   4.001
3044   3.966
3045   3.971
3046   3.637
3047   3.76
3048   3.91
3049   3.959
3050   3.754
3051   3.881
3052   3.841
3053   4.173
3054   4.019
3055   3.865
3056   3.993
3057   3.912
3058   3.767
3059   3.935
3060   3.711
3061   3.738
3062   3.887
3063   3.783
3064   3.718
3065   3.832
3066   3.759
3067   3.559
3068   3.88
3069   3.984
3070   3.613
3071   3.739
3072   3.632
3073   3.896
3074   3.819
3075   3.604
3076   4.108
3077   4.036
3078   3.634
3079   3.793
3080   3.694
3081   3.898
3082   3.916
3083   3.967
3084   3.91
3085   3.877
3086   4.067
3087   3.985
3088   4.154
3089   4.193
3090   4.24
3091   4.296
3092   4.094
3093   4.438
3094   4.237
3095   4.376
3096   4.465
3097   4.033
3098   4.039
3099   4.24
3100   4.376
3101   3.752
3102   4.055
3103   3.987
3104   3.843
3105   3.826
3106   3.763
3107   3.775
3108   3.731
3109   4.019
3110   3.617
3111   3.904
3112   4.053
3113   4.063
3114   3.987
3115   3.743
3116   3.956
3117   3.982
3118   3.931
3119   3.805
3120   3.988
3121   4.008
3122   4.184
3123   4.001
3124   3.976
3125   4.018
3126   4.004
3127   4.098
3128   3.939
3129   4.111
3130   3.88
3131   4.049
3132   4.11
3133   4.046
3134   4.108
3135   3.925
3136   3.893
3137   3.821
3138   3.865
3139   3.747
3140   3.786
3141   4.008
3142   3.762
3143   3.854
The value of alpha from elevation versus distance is 3.75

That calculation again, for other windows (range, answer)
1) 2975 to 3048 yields 3.29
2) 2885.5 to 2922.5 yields 4.11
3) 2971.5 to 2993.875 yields 2.43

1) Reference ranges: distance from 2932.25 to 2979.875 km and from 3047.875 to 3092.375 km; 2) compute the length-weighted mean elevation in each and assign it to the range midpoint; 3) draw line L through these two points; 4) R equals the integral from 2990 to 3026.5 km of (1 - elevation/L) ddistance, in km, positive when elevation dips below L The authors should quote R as 5.3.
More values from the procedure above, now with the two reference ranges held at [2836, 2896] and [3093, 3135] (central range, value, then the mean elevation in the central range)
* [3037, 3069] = 1.3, 3.88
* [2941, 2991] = 8.3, 3.4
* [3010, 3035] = 0.9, 3.9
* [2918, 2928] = 0.0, 4.1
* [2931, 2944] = 0.2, 4.03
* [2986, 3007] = 8.3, 2.46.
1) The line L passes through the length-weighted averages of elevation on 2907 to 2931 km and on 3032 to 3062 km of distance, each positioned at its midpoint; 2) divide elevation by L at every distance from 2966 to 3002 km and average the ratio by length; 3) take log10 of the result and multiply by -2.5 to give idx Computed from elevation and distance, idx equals 0.43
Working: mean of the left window 4.07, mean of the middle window 2.68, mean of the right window 3.9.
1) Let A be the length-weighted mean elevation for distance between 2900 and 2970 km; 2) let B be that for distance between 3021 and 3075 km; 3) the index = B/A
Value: 0.96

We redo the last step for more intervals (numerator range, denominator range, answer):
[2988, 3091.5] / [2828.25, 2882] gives 0.89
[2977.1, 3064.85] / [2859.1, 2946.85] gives 0.83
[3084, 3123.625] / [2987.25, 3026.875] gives 1.26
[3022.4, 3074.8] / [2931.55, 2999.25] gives 1.16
